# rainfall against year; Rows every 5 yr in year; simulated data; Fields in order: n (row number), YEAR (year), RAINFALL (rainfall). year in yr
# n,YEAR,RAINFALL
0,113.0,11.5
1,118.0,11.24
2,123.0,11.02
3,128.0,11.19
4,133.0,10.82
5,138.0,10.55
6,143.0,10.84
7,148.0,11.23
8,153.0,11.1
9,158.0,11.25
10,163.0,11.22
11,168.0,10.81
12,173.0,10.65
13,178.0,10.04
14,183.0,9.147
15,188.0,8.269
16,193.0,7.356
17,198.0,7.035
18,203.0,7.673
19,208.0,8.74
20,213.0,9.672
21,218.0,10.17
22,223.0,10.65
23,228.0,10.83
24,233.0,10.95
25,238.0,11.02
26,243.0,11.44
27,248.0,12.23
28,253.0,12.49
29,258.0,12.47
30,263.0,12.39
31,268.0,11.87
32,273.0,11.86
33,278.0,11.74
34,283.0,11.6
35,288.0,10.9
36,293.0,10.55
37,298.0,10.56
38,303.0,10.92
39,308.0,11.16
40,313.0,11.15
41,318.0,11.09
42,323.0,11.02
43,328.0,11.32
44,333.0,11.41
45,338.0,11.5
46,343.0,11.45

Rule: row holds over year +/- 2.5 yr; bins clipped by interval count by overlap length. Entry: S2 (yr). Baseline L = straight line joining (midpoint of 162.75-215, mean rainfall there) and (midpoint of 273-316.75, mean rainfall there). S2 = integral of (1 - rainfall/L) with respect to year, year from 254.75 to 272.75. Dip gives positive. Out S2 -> -2.9 yr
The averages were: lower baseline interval 9.05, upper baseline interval 11.1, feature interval 12.2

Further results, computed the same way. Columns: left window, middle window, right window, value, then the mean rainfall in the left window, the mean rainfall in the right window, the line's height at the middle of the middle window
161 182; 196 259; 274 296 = 3.0 yr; 10.6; 11.2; 10.9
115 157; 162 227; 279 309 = 9.9 yr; 11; 11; 11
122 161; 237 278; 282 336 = -3.6 yr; 11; 11.1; 11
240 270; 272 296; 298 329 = 0.7 yr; 12.1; 11.1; 11.6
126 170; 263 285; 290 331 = -1.7 yr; 11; 11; 11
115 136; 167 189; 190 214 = -2.1 yr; 11.1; 8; 8.96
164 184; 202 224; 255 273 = 3.4 yr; 10.3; 12.2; 11.1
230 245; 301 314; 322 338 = 0.2 yr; 11.1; 11.3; 11.3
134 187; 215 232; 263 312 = 0.6 yr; 10.6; 11.3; 11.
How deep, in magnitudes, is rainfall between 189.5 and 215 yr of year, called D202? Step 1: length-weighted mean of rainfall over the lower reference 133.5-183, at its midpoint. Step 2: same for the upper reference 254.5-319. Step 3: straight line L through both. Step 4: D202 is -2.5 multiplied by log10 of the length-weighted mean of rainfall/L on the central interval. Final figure 0.34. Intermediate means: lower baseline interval 10.8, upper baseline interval 11.4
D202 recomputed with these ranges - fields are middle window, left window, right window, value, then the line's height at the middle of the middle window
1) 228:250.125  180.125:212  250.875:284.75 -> -0.08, 10.5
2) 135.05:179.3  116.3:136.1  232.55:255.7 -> 0.03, 11.2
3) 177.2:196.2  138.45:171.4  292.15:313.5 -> 0.28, 11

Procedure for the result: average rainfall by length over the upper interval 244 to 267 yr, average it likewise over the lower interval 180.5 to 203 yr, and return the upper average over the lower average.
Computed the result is 1.55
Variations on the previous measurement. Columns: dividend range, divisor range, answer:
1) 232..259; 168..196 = 1.28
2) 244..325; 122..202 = 1.14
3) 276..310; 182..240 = 1.19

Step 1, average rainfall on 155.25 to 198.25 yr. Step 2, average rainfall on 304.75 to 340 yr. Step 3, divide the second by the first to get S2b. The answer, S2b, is 1.16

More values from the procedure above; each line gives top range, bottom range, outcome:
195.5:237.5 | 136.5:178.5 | 0.88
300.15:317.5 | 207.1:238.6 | 1.07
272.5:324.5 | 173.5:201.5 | 1.31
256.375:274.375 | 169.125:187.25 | 1.23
